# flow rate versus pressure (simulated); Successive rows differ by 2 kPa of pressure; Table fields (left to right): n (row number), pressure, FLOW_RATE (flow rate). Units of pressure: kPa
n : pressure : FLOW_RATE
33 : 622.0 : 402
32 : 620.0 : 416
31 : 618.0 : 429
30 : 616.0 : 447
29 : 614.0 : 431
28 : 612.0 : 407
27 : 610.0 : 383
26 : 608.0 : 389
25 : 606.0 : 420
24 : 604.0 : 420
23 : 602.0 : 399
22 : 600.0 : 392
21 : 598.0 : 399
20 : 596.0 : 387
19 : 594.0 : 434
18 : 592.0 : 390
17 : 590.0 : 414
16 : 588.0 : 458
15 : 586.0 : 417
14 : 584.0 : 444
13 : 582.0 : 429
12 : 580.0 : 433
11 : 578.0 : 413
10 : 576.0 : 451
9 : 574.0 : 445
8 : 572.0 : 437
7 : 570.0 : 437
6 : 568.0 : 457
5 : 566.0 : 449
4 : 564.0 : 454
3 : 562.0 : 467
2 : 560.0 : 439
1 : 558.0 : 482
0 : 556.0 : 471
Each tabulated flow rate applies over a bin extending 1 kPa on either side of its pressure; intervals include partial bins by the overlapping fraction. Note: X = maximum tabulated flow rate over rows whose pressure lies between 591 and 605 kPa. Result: 434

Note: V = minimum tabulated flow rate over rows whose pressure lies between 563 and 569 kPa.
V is 449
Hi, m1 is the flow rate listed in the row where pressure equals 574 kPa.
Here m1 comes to 445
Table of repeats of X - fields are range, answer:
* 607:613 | 407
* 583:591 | 458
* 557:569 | 482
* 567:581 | 457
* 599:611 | 420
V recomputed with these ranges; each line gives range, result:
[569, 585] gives 413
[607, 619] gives 383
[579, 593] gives 390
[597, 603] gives 392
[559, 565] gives 439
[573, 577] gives 445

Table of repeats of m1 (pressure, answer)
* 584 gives 444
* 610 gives 383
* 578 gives 413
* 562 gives 467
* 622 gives 402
